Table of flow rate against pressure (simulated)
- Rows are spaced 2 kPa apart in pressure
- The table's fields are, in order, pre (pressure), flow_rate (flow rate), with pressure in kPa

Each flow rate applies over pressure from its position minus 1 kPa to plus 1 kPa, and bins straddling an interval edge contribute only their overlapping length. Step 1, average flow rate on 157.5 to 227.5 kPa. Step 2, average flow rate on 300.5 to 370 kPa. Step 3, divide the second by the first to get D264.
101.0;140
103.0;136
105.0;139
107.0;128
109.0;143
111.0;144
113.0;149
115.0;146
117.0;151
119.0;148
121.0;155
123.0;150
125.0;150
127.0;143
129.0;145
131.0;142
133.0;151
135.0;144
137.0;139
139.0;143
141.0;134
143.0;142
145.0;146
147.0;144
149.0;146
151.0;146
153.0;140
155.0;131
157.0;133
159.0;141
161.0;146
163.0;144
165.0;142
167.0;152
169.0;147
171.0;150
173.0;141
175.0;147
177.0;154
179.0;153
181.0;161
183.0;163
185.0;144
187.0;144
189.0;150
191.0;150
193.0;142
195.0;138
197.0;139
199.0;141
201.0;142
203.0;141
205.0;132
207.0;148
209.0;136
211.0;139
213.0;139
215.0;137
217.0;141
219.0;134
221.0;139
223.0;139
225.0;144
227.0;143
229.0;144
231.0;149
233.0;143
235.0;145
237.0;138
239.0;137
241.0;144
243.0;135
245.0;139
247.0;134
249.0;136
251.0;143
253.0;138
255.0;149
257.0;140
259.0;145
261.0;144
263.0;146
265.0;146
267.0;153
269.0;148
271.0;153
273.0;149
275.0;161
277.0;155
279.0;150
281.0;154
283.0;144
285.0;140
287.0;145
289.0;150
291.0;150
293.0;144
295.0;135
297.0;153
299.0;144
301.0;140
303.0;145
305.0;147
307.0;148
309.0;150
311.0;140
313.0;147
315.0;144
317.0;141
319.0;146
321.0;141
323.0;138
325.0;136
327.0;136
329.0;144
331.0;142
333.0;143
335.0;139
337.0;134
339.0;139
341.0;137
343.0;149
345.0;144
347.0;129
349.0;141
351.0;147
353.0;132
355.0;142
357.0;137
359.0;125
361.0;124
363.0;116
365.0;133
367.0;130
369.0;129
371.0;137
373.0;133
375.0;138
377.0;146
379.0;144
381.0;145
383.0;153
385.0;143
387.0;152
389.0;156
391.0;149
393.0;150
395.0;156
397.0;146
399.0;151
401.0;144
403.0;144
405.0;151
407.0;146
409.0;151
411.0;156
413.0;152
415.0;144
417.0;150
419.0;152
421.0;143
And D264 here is 0.96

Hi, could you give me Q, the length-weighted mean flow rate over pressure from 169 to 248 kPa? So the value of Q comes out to 143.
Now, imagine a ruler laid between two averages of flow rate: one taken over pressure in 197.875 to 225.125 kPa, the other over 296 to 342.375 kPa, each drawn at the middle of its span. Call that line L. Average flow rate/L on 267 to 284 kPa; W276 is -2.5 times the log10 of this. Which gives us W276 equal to -0.079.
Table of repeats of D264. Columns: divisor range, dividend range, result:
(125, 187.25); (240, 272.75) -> 0.99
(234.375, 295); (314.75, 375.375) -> 0.94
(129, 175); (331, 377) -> 0.95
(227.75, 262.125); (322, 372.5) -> 0.96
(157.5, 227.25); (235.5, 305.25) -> 1.01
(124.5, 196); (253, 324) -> 1.01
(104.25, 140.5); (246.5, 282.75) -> 1.01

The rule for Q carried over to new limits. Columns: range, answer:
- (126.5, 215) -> 144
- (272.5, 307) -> 147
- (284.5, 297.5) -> 145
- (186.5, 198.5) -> 144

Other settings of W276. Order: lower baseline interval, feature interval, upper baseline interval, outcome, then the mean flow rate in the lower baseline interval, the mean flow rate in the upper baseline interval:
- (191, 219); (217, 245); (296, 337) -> -0.004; 140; 143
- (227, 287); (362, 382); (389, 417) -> 0.103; 145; 150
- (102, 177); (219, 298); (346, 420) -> -0.010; 144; 143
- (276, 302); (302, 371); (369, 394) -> 0.053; 146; 145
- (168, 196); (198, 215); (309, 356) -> 0.060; 149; 141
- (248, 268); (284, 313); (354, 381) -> -0.037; 144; 134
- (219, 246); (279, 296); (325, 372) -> -0.052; 141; 136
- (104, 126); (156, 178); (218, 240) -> -0.011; 146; 141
